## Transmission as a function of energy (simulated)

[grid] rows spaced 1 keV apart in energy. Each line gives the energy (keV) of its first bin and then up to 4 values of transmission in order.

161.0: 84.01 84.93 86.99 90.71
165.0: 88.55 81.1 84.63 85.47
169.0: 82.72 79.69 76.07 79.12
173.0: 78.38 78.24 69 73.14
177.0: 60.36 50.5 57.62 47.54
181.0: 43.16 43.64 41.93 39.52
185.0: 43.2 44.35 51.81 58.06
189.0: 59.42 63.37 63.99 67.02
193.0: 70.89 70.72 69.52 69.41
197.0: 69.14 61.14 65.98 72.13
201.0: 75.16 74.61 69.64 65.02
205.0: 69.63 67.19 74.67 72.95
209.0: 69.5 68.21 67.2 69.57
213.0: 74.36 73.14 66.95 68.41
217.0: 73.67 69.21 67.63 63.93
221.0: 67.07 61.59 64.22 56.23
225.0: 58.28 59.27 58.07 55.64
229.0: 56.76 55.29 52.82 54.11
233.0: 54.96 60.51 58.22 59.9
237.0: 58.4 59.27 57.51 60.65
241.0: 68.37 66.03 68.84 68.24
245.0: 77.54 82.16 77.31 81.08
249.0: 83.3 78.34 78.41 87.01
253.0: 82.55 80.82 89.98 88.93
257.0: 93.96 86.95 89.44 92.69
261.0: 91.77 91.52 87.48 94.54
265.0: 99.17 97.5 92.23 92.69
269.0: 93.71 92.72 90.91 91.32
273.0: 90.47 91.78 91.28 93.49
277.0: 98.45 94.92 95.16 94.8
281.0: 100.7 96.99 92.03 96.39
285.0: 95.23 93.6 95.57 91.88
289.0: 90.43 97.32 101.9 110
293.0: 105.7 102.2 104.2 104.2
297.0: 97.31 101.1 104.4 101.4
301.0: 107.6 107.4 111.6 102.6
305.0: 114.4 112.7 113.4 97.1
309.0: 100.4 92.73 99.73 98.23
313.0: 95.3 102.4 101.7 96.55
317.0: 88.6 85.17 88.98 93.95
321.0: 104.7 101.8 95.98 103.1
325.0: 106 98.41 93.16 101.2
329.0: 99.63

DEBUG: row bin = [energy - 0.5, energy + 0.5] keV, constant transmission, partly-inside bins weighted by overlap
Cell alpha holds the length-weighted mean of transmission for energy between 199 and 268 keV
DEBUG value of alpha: 72.4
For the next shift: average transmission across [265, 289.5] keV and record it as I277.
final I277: 94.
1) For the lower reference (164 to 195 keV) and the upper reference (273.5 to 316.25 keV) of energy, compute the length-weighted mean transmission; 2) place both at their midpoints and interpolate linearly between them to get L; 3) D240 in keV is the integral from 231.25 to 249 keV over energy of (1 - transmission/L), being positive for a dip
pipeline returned 3.8 keV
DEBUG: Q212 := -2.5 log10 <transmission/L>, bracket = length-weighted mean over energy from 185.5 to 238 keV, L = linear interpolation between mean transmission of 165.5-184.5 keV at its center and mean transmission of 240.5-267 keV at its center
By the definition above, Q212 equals 0.15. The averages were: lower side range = 65.9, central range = 64.4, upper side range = 84.2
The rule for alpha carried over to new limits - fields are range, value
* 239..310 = 92.6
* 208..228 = 66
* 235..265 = 78.7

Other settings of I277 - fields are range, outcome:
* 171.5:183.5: 60.2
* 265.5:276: 92.5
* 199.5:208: 71.1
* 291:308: 106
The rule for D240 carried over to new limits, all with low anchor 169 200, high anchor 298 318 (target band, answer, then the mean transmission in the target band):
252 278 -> -1.0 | 91.4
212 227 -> 1.5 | 65.9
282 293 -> -0.2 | 96.9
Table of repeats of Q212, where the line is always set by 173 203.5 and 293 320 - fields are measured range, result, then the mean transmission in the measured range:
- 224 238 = 0.30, 57.1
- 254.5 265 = -0.07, 91.1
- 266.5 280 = -0.04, 93.1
